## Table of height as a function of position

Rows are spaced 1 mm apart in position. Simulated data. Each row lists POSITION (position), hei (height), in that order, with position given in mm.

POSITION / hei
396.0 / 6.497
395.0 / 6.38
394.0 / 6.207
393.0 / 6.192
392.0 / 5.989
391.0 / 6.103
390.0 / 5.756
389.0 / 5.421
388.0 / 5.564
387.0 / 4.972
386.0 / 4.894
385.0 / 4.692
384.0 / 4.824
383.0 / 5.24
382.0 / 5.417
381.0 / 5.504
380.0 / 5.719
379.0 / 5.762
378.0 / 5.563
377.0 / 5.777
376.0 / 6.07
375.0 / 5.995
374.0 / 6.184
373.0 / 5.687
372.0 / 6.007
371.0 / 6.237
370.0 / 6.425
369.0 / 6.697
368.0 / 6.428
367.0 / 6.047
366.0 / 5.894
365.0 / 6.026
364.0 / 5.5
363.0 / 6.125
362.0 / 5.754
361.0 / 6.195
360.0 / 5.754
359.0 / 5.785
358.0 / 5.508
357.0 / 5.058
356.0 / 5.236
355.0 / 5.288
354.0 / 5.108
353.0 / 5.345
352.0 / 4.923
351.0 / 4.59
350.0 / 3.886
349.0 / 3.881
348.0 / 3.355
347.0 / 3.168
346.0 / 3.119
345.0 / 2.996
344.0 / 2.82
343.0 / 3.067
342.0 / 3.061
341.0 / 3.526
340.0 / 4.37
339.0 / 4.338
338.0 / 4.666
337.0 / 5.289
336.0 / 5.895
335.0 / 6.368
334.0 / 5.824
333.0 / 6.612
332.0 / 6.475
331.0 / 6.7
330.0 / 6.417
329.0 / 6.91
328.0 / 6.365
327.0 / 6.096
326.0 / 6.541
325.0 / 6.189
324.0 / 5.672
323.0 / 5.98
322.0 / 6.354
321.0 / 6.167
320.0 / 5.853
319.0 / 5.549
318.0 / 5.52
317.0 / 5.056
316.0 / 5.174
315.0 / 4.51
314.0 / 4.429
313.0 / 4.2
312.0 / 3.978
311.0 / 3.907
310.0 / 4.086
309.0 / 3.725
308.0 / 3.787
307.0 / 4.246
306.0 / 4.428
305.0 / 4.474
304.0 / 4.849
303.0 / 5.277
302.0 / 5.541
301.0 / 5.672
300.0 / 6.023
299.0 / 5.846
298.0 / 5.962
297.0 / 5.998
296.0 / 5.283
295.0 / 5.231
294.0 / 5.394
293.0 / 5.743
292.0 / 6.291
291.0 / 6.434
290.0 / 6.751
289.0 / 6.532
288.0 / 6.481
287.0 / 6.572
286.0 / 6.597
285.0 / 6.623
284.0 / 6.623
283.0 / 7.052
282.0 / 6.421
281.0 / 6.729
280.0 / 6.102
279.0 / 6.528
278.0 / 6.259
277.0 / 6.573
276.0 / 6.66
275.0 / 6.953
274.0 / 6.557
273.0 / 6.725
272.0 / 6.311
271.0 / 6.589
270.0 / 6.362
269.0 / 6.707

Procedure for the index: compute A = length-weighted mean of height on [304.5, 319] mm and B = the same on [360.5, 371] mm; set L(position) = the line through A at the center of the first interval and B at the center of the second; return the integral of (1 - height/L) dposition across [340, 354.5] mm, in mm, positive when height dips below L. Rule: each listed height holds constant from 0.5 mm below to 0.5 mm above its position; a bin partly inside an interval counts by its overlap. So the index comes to 4.6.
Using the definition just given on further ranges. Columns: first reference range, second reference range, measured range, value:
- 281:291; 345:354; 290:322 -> 3.5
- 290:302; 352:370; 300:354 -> 7.9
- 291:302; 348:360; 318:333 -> -2.5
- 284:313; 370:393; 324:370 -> 2.5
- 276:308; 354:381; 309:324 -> 2.2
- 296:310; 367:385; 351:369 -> 0.0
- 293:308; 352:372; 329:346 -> 2.0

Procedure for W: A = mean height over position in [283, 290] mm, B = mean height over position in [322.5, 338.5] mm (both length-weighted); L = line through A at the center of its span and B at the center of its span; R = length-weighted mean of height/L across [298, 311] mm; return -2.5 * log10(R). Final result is 0.308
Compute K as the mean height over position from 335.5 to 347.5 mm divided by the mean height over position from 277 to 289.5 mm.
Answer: 0.59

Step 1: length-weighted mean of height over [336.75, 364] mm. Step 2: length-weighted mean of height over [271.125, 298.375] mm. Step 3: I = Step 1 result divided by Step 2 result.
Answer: 0.71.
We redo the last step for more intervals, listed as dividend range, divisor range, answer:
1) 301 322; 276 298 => 0.76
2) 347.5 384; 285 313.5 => 1.04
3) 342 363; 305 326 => 0.91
